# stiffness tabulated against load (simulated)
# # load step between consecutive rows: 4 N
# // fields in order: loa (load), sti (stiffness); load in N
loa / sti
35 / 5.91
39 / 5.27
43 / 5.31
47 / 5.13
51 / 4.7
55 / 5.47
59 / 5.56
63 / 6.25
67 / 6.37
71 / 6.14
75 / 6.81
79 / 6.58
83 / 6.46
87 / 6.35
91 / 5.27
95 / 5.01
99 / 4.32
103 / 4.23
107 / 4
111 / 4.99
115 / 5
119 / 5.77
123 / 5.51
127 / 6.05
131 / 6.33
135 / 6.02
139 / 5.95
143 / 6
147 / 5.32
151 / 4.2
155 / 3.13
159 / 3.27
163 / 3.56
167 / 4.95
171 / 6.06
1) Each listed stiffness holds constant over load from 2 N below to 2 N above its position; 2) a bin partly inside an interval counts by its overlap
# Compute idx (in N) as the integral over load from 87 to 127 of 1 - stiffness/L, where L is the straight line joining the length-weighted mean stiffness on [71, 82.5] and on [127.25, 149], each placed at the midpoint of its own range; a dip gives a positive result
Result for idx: 7.80 N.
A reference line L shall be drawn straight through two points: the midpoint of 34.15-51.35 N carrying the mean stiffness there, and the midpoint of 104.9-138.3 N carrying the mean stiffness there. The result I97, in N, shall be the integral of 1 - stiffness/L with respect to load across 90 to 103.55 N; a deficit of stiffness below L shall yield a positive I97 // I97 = 1.7 N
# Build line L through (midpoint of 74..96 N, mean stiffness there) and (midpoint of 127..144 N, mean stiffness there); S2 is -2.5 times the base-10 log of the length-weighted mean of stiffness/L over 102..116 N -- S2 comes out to 0.32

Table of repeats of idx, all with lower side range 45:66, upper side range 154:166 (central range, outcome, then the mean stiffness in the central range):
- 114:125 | -3.16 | 5.47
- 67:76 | -2.19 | 6.41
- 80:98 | -3.35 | 5.74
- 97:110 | 0.86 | 4.25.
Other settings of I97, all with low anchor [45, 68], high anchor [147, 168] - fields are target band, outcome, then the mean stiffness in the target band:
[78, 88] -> -2.6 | 6.46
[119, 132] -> -4.3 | 5.91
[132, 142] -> -4.2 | 6.02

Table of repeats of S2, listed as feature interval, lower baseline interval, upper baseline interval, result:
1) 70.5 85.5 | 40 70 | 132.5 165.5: -0.22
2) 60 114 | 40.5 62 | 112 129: -0.03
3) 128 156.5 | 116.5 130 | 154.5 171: -0.07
